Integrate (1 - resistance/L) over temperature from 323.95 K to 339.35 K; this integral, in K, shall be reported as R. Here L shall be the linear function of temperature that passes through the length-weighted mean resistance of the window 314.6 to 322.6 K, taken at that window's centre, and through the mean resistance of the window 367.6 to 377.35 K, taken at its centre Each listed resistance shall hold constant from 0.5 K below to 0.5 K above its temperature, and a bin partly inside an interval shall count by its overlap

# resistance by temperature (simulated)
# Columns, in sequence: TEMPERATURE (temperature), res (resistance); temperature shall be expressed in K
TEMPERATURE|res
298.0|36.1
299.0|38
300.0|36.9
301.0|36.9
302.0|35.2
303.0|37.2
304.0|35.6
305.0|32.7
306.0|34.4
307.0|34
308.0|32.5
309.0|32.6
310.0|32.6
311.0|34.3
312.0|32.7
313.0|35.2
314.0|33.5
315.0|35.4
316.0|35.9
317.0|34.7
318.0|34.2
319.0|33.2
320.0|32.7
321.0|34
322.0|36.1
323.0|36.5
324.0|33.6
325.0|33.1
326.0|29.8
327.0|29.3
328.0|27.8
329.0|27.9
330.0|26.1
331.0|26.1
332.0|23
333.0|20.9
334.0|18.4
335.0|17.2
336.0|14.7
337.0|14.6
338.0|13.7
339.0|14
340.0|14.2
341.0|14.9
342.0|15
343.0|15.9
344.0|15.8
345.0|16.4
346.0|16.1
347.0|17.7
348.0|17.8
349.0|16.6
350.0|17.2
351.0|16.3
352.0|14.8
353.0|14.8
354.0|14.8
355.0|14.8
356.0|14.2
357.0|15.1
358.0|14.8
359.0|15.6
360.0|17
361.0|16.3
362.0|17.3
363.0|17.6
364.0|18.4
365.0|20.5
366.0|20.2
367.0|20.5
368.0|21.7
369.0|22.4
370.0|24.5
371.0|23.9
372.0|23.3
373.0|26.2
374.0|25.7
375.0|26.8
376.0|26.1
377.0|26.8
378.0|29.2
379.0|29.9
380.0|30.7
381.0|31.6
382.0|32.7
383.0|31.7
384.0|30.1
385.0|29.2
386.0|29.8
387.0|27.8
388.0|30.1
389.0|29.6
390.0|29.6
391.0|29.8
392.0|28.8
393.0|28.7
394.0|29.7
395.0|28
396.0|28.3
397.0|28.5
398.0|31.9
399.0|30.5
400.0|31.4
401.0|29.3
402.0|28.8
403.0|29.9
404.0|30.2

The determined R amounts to 4.50 K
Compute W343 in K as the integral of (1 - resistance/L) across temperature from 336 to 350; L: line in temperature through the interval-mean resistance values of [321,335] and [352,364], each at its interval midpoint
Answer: 3.9 K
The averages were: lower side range 28.2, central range 15.6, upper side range 15.7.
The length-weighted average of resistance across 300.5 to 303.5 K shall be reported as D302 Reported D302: 36.4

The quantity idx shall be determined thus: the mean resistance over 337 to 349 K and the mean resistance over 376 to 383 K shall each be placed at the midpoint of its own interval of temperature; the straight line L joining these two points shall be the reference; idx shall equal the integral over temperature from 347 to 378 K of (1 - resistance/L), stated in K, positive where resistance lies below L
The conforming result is 5.1 K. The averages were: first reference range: 15.6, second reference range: 30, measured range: 19.5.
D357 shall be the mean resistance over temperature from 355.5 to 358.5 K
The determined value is 14.7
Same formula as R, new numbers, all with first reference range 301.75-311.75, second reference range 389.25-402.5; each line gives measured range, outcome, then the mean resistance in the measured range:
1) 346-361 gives 7.49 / 15.8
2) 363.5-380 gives 3.42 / 24.3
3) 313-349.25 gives 9.24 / 24.6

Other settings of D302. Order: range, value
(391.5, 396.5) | 28.7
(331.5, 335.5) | 19.9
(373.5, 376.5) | 26.2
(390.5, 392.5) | 29.3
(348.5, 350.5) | 16.9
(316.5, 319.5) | 34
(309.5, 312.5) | 33.2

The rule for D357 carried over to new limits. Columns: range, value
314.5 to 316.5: 35.6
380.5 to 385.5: 31.1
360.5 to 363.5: 17.1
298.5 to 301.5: 37.3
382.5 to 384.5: 30.9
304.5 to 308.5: 33.4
